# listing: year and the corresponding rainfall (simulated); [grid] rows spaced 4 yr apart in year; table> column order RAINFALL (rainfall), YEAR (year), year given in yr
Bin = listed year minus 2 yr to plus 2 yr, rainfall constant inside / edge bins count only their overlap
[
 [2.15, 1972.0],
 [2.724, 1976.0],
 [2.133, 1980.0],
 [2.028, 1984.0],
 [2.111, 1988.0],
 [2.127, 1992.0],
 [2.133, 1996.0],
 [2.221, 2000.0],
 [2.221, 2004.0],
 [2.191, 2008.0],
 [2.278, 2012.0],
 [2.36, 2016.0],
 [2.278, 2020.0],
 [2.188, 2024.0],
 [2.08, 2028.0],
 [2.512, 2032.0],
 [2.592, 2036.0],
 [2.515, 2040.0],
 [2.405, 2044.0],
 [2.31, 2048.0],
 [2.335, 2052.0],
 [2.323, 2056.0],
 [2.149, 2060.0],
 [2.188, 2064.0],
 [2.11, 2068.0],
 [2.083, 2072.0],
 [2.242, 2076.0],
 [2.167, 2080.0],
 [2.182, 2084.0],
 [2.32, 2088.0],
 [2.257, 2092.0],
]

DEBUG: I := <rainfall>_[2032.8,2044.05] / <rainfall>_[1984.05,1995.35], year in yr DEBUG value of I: 1.20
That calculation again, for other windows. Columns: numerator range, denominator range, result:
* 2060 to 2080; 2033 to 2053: 0.88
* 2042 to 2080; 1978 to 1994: 1.06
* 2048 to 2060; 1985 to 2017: 1.05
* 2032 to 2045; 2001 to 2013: 1.13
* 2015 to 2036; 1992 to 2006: 1.06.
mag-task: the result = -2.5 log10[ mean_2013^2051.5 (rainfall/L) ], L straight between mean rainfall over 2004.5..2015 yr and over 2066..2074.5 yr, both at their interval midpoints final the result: -0.079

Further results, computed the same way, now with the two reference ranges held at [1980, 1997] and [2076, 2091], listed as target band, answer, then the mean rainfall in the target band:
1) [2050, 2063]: -0.03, 2.26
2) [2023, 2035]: -0.07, 2.29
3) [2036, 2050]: -0.12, 2.44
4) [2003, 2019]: -0.07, 2.27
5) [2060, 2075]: 0.03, 2.14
